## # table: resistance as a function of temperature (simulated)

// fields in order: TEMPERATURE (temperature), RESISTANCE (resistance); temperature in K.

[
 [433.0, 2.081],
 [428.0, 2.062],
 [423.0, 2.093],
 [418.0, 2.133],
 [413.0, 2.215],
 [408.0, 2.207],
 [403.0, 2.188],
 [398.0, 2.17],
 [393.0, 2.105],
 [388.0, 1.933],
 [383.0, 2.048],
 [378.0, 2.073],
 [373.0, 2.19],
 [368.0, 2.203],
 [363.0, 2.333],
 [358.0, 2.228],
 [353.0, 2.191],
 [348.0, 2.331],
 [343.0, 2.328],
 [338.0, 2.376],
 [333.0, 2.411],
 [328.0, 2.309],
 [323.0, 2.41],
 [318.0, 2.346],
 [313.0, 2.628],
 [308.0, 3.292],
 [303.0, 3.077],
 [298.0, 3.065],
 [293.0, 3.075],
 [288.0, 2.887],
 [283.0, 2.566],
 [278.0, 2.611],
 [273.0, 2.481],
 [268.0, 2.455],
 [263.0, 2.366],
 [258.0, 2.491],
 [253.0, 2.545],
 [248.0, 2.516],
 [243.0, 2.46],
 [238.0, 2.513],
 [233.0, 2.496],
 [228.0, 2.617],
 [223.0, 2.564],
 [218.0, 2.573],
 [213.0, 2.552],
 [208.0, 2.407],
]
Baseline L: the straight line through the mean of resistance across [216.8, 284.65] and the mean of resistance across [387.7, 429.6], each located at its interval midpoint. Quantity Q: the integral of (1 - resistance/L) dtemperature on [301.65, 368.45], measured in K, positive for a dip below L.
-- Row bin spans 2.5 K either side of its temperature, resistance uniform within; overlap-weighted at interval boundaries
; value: -4.1 K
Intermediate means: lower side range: 2.52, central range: 2.46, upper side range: 2.13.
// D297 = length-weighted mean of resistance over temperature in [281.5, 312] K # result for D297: 2.99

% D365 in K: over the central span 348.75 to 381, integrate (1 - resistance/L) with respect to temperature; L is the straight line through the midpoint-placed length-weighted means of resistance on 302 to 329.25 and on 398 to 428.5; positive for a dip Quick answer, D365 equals 2.7 K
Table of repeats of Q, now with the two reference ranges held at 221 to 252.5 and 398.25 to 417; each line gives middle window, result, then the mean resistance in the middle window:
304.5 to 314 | -2.5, 3.02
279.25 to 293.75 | -2.2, 2.79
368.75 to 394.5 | 1.9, 2.08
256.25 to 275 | 0.2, 2.45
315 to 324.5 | -0.1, 2.39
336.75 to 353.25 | 0.0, 2.32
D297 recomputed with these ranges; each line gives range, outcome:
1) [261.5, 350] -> 2.62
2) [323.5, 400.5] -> 2.22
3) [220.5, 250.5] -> 2.53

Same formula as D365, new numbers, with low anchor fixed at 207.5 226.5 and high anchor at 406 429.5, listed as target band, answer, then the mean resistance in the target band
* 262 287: -1.0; 2.53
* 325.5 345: -0.4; 2.36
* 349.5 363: 0.1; 2.24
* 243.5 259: -0.2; 2.51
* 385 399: 0.9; 2.06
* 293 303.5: -3.0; 3.07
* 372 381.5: 0.5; 2.11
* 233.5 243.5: 0.0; 2.49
